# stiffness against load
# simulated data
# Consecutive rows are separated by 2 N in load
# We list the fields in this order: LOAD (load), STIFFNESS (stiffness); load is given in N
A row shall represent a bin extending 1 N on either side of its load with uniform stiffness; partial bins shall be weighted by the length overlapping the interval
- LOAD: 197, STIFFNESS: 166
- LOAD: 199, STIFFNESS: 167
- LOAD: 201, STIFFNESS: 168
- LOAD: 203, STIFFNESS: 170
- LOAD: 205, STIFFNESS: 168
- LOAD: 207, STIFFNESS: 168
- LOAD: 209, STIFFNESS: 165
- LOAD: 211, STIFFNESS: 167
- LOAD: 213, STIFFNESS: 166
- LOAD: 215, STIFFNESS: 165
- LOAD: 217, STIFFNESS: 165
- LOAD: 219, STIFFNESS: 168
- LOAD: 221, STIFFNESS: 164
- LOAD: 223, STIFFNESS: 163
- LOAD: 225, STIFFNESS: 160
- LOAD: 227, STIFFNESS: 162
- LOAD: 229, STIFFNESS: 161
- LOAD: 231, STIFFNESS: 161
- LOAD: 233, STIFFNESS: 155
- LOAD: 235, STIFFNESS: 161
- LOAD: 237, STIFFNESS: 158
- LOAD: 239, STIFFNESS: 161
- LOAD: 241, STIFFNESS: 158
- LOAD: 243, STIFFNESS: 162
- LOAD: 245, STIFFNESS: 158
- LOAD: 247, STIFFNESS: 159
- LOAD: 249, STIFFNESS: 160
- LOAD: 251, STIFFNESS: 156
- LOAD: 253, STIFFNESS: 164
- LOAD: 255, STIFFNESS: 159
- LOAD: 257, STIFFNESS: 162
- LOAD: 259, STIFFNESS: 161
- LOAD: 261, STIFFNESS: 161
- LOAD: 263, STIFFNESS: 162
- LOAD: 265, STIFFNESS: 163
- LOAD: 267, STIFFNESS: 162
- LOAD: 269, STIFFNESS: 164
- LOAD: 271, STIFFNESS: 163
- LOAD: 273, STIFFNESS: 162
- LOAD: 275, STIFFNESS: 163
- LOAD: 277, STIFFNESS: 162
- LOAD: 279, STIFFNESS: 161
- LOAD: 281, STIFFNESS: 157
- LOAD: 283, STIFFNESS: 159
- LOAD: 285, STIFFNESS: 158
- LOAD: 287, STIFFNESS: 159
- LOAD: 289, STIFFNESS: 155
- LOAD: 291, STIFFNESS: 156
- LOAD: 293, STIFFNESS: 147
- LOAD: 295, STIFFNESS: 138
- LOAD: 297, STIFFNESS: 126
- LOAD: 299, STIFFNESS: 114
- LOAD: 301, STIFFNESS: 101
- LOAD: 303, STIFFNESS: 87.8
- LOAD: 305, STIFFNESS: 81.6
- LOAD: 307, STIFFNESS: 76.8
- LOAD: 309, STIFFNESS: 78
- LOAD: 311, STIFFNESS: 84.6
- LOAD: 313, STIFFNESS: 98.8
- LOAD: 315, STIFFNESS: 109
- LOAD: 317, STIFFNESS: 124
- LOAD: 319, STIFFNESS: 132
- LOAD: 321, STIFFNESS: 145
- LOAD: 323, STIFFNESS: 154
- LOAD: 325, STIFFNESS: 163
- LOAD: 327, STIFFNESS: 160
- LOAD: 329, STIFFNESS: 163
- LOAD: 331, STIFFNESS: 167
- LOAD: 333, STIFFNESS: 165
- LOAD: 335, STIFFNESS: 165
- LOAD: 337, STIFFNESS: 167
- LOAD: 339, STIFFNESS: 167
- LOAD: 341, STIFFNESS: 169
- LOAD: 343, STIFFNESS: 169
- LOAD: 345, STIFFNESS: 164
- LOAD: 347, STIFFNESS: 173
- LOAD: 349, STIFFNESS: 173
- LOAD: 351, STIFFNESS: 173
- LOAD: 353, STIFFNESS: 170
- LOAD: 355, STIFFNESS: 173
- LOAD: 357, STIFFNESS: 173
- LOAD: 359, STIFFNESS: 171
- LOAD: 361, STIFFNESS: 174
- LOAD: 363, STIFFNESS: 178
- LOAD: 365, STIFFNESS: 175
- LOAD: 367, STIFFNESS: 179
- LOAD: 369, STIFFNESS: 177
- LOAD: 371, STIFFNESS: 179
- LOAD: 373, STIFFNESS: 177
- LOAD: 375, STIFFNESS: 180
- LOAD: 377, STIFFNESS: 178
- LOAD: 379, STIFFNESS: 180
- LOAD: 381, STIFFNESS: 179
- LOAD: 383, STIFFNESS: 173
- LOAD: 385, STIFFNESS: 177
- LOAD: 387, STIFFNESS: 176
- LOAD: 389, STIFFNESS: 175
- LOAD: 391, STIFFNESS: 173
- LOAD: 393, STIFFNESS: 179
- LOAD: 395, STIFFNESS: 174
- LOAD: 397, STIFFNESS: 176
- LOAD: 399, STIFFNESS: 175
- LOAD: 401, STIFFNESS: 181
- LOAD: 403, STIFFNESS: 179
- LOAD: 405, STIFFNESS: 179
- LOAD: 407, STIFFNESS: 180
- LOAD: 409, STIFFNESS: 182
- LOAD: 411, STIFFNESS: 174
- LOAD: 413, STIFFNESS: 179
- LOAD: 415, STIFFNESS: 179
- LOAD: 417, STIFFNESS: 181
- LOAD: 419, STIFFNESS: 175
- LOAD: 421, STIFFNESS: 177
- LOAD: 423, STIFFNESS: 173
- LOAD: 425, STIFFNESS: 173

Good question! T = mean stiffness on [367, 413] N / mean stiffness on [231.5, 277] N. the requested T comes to 1.10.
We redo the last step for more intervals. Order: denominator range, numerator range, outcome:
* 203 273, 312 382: 1.01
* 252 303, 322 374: 1.12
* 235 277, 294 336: 0.78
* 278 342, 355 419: 1.29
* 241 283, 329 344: 1.04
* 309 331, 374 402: 1.34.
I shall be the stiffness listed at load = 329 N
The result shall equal 163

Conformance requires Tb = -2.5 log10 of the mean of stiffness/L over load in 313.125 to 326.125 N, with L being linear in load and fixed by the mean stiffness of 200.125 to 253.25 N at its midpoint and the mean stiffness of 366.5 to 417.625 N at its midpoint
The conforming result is 0.25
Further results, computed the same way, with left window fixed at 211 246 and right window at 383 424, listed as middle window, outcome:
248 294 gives 0.038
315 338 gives 0.117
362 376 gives -0.023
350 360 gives 0.005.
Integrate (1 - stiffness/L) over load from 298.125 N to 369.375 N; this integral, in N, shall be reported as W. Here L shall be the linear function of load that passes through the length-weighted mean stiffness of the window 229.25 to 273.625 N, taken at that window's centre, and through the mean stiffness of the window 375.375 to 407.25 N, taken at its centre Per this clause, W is 9.97 N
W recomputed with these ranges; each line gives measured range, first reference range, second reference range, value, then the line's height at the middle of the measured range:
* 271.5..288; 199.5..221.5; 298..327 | -3.86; 130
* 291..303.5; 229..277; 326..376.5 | 3.19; 165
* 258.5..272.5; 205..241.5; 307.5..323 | -2.30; 139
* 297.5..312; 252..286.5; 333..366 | 6.58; 165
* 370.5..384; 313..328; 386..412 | -0.95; 166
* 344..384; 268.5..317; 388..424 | -3.70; 160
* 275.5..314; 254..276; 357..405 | 8.98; 166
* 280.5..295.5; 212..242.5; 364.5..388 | 1.27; 168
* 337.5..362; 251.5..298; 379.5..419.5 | -0.17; 169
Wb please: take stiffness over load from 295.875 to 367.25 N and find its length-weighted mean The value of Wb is 145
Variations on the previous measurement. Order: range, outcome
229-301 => 156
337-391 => 174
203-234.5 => 164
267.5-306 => 143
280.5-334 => 132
